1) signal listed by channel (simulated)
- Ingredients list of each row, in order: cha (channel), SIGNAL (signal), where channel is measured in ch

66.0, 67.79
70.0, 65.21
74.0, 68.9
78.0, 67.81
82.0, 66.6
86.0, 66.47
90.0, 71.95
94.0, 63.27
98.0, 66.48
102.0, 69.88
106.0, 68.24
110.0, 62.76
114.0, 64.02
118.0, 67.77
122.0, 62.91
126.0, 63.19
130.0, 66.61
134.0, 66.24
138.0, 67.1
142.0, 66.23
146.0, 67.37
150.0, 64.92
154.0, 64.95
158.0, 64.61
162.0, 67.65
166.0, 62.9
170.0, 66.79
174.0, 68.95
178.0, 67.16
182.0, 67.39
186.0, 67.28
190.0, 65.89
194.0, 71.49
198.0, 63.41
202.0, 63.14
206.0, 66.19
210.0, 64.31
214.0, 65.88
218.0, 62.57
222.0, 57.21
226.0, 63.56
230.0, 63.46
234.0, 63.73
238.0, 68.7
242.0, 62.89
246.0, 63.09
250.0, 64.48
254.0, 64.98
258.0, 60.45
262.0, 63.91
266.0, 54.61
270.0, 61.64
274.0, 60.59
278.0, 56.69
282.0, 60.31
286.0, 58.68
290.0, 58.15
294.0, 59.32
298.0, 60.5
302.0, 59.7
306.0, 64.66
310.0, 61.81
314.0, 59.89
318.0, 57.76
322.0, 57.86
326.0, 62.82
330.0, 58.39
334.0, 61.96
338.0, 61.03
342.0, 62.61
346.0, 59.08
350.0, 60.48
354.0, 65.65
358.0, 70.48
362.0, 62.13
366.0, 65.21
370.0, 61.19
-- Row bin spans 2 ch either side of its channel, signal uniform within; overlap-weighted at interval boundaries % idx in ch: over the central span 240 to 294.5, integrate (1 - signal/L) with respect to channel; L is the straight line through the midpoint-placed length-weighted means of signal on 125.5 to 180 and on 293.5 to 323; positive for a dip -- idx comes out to 1.0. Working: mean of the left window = 66.1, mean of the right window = 60.3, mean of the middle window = 60.7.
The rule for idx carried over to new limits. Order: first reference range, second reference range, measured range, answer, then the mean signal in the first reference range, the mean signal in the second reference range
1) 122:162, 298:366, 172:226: -0.76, 65.7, 61.7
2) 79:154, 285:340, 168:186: -0.89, 66.2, 60.2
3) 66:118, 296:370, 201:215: -0.11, 66.9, 61.8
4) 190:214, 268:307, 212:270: 0.26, 65.7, 59.9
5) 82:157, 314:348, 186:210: -0.78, 66.1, 60.2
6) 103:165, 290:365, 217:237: 0.38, 65.7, 61.4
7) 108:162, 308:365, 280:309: 1.00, 65.4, 61.6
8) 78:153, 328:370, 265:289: 1.82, 66.2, 62.6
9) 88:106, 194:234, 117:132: 0.45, 67.9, 63.7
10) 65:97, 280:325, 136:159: -0.31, 67.2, 59.9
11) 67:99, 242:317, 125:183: -1.20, 67.1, 60.8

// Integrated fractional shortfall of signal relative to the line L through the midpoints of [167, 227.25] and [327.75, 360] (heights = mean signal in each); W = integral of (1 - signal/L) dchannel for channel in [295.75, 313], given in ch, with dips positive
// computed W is 0.5 ch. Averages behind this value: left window 65.4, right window 62.5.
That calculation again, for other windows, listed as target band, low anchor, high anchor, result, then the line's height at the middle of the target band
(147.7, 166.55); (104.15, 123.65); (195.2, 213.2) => -0.1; 64.9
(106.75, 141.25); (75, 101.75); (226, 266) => 0.6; 66.5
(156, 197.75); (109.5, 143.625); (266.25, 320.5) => -2.1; 63.6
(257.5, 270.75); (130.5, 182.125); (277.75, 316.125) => 0.3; 61.6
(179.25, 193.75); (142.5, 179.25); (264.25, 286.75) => -0.7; 64.5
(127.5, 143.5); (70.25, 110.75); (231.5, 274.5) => -0.1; 66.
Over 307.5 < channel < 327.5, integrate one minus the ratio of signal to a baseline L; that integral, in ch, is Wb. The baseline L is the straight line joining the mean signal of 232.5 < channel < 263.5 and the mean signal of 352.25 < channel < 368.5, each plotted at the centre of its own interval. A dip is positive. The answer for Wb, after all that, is 1.5 ch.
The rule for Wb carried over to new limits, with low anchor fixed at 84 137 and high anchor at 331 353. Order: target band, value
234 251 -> -0.4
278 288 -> 0.6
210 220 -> -0.1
